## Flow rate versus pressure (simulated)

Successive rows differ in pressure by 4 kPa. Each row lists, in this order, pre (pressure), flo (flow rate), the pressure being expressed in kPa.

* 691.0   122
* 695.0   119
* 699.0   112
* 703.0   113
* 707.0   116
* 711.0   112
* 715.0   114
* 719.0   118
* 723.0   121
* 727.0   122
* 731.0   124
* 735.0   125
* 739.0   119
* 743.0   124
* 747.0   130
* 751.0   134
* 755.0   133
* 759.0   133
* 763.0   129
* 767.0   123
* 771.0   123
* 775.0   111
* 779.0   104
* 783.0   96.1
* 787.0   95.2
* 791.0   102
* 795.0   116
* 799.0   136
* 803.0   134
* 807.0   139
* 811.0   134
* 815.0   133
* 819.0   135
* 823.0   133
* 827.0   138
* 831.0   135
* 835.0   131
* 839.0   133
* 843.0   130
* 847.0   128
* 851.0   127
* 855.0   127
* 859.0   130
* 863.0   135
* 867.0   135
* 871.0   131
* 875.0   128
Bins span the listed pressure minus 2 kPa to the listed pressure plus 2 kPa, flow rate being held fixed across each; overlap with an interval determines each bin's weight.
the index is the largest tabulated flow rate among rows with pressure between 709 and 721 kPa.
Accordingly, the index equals 118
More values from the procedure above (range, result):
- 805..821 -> 139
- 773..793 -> 111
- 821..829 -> 138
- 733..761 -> 134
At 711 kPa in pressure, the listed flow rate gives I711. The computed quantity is 112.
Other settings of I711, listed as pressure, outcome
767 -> 123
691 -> 122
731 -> 124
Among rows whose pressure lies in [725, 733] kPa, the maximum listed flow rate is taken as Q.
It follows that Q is 124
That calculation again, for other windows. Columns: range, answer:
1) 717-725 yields 121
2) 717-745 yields 125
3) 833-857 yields 133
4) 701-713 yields 116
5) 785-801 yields 136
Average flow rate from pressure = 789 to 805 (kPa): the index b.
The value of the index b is 122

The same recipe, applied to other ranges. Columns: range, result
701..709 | 114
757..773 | 127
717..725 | 120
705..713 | 114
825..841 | 134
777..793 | 99.3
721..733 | 122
